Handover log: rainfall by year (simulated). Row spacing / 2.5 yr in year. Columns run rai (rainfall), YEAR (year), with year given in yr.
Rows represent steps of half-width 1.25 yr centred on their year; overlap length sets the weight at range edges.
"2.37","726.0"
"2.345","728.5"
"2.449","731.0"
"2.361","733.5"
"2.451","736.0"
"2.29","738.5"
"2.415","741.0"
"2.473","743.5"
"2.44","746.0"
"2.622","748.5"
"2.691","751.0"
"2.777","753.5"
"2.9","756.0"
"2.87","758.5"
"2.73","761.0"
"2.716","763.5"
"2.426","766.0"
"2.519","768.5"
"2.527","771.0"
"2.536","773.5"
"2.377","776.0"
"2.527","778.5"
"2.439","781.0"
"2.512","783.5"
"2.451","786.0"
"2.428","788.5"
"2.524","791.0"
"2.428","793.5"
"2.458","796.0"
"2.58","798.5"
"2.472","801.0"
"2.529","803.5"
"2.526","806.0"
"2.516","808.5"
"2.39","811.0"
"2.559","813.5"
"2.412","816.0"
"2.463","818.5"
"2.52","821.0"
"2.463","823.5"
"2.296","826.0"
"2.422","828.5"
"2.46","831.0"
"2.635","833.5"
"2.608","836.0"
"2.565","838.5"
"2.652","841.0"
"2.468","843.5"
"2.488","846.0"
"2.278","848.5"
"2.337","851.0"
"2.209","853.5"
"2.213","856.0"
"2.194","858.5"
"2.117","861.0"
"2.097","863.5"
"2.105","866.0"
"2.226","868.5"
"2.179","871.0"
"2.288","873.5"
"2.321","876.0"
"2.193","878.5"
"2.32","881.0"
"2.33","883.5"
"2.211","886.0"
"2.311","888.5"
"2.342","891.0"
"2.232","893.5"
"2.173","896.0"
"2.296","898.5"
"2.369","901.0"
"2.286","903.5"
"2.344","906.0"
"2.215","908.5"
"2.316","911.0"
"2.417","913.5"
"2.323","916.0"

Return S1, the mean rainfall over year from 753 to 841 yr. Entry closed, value 2.53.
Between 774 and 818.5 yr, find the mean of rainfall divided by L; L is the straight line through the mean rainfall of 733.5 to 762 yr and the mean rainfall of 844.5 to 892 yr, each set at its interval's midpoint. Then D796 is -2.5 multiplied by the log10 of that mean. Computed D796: -0.01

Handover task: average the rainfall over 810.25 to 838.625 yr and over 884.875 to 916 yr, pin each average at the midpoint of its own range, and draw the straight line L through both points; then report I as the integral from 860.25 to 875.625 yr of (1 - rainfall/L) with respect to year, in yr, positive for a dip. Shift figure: 1.3 yr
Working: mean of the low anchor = 2.48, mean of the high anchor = 2.29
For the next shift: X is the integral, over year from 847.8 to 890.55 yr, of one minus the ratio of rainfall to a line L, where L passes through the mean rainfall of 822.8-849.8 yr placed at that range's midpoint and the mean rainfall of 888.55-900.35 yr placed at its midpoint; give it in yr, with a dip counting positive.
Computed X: 2.4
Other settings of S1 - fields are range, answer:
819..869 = 2.37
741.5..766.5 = 2.66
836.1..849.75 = 2.5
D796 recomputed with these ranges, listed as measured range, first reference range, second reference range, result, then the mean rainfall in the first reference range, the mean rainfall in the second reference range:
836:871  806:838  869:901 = 0.03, 2.48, 2.27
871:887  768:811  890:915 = 0.03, 2.49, 2.3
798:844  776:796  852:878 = -0.07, 2.47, 2.2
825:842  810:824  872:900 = -0.04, 2.47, 2.27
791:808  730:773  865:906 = -0.02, 2.57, 2.26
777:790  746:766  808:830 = 0.06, 2.72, 2.45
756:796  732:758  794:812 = -0.01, 2.55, 2.49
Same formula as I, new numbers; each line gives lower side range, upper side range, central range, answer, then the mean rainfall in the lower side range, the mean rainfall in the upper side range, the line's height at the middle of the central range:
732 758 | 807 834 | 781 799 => 0.2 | 2.55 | 2.46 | 2.5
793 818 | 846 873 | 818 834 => -0.5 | 2.49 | 2.21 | 2.38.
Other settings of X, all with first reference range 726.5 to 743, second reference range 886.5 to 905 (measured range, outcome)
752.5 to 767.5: -2.3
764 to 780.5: -0.9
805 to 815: -0.7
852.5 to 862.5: 0.6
